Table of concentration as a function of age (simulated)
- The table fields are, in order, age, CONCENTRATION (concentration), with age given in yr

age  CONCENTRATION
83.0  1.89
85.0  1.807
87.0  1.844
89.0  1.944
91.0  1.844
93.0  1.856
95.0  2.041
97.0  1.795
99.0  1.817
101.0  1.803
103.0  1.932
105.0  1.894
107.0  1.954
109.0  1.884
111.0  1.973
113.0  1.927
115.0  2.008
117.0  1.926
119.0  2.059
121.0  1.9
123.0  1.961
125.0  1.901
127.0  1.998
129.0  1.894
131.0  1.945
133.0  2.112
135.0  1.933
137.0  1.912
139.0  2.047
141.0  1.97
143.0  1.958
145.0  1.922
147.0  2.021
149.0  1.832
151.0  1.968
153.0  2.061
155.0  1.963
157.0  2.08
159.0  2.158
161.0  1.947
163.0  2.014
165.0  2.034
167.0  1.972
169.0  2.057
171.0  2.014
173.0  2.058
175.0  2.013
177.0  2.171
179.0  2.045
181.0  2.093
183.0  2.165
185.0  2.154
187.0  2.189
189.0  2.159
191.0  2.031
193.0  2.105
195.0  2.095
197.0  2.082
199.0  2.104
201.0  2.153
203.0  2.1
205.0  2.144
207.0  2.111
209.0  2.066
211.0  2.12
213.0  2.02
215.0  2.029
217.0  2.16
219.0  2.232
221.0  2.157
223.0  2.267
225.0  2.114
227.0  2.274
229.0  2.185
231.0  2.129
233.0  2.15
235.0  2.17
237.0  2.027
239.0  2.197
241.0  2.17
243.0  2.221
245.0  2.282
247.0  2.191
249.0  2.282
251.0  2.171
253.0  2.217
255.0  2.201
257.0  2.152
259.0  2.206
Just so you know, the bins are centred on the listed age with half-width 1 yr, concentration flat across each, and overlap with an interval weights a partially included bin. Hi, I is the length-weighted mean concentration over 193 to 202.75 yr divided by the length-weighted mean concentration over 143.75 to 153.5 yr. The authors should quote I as 1.1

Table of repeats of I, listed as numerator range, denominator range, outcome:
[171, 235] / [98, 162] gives 1.08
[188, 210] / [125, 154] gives 1.07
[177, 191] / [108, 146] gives 1.09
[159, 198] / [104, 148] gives 1.06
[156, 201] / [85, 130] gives 1.09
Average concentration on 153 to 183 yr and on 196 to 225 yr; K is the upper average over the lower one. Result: 1.04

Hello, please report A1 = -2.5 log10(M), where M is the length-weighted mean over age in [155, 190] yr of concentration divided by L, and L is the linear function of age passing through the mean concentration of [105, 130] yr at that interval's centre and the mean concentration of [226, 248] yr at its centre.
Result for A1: -0.01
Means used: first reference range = 1.95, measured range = 2.07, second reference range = 2.18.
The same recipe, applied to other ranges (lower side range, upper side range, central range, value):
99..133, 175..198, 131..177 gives 0.01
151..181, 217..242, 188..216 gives 0.01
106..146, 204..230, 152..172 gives 0.00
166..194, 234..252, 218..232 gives -0.02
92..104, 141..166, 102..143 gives -0.02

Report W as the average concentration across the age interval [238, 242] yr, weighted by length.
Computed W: 2.18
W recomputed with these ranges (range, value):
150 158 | 2.02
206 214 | 2.08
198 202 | 2.13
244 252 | 2.23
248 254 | 2.22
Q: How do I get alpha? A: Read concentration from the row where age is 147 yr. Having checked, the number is 2.021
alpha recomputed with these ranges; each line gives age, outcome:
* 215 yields 2.029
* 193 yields 2.105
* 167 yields 1.972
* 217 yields 2.16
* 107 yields 1.954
